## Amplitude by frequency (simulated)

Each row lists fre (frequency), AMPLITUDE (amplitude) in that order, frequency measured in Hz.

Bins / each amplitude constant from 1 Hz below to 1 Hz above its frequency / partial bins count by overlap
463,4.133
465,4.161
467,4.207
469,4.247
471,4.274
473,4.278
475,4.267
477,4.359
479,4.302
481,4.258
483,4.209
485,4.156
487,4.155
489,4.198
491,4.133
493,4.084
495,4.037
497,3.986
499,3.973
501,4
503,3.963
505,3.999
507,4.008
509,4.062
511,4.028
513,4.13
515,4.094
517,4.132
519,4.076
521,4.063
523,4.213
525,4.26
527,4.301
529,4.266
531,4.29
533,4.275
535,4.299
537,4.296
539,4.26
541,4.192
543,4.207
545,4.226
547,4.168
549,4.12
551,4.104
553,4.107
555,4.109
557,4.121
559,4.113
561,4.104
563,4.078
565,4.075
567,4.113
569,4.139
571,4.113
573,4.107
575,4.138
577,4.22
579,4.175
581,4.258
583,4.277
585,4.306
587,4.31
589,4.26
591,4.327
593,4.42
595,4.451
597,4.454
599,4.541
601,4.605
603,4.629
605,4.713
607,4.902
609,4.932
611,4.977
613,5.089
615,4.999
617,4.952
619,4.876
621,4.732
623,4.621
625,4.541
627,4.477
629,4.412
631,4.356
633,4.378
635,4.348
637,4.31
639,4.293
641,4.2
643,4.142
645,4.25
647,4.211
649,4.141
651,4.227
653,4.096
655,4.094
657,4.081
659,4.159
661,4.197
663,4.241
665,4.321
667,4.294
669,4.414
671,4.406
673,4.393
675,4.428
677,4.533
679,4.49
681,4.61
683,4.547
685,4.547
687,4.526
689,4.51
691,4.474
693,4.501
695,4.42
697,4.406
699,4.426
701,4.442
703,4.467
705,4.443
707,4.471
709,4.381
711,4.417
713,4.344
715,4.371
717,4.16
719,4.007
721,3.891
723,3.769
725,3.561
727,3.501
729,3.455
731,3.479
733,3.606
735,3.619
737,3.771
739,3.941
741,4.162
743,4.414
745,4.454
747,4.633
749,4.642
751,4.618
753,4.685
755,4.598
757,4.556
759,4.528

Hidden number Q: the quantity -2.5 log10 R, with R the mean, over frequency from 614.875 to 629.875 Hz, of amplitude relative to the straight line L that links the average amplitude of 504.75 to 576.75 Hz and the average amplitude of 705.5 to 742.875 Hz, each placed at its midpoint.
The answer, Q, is -0.15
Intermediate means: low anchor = 4.15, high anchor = 3.96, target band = 4.69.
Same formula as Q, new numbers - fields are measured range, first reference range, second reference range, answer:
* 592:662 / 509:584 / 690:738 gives -0.09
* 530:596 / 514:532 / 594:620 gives 0.07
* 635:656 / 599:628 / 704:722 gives 0.10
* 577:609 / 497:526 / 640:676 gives -0.07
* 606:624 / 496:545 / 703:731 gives -0.19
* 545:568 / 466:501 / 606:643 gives 0.07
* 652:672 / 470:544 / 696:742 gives -0.04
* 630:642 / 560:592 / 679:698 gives 0.01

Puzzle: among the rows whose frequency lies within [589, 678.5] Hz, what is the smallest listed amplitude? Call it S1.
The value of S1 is 4.081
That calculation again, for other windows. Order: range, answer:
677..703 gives 4.406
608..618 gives 4.932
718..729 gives 3.455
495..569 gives 3.963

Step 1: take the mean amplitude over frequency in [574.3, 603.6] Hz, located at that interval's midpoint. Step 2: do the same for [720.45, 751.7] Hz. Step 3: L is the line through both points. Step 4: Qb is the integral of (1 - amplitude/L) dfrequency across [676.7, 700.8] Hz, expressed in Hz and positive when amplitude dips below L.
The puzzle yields -2.39 Hz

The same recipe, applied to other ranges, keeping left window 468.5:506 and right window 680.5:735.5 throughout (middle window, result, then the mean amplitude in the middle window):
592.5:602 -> -0.74 Hz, 4.5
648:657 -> 0.11 Hz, 4.13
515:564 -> -0.24 Hz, 4.18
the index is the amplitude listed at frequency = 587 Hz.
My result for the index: 4.31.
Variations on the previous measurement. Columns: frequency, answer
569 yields 4.139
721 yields 3.891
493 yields 4.084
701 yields 4.442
